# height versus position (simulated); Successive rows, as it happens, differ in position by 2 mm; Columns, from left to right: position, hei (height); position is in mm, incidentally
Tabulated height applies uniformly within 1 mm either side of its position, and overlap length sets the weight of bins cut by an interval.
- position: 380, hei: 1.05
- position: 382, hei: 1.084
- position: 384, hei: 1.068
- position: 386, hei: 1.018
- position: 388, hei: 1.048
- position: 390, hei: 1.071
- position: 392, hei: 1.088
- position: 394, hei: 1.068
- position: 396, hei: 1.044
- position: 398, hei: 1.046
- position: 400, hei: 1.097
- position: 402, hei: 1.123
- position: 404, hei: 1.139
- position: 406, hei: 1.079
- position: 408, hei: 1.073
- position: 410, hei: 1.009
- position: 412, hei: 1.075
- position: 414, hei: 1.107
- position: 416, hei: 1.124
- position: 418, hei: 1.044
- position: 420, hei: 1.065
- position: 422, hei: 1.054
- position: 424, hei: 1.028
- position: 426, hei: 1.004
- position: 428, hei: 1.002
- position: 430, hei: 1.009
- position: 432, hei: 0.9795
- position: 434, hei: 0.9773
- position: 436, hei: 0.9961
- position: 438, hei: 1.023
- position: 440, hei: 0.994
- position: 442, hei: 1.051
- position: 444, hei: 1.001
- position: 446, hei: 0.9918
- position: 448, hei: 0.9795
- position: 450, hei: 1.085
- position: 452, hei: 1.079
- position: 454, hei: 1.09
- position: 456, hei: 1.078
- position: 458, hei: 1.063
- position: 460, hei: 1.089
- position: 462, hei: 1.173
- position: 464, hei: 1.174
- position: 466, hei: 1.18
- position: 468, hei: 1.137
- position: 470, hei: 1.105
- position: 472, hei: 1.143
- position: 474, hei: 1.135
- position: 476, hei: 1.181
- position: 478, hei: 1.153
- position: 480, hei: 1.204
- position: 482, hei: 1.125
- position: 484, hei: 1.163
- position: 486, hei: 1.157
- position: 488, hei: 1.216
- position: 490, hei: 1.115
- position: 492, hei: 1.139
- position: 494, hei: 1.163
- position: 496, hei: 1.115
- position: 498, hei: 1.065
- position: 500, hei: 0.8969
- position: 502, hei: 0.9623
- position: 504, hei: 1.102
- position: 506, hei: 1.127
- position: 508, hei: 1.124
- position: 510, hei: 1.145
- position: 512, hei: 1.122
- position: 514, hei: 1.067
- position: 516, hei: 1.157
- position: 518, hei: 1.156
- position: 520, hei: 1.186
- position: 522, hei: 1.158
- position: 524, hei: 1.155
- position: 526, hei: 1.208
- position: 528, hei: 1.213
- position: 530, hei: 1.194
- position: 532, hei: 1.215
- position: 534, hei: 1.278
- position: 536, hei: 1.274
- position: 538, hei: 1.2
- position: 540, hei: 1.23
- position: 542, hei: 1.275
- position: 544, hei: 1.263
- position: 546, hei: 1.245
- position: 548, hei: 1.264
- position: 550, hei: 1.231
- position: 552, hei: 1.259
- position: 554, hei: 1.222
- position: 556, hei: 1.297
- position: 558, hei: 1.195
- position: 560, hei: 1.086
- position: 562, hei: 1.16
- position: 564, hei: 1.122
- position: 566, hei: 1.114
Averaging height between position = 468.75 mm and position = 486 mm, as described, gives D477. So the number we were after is 1.15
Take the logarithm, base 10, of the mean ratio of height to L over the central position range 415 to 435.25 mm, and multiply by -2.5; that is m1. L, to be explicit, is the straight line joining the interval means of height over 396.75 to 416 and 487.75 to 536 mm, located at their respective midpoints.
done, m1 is 0.07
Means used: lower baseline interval 1.08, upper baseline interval 1.14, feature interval 1.03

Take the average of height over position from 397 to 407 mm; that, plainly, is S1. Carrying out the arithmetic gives 1.1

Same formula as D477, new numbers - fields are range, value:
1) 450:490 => 1.14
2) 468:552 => 1.16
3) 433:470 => 1.07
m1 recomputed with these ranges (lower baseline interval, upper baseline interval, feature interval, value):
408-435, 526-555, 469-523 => 0.04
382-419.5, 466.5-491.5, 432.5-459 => 0.09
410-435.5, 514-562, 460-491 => -0.04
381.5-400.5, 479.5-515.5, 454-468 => -0.03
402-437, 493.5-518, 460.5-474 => -0.08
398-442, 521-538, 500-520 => 0.08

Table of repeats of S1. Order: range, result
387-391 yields 1.06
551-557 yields 1.26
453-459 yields 1.08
